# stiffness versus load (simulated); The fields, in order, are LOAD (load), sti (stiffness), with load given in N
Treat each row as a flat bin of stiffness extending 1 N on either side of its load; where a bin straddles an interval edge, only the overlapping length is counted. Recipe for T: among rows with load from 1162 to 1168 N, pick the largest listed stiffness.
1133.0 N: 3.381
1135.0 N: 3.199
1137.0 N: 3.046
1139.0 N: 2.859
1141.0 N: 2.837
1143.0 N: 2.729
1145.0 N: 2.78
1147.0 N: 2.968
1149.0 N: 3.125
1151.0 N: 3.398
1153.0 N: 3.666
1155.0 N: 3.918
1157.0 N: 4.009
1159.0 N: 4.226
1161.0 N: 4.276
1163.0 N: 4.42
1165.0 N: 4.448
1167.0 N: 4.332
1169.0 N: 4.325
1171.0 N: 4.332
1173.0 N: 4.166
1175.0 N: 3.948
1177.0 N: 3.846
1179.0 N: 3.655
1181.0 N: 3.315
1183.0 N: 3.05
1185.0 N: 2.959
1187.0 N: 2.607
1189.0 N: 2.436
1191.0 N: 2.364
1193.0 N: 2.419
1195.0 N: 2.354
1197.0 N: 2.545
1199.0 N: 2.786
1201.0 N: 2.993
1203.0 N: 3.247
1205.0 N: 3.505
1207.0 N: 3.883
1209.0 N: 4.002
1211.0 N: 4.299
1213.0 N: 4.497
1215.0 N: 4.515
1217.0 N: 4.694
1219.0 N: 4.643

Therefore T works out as 4.448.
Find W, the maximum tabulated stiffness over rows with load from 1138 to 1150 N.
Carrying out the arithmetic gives 3.125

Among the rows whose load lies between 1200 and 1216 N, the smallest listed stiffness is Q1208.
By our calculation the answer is 2.993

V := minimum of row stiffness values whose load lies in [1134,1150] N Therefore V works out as 2.729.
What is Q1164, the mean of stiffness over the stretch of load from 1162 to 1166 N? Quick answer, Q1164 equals 4.43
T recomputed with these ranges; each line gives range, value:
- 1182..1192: 3.05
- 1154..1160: 4.226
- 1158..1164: 4.42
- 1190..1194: 2.419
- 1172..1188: 4.166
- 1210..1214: 4.497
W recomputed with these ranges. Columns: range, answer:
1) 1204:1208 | 3.883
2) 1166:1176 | 4.332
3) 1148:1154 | 3.666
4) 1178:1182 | 3.655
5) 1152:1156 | 3.918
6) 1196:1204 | 3.247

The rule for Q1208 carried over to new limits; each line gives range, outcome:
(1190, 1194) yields 2.364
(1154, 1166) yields 3.918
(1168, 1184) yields 3.05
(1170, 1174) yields 4.166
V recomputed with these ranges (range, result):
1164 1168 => 4.332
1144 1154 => 2.78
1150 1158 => 3.398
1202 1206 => 3.247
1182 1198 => 2.354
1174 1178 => 3.846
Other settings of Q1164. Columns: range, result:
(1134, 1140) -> 3.03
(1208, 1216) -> 4.33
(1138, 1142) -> 2.85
